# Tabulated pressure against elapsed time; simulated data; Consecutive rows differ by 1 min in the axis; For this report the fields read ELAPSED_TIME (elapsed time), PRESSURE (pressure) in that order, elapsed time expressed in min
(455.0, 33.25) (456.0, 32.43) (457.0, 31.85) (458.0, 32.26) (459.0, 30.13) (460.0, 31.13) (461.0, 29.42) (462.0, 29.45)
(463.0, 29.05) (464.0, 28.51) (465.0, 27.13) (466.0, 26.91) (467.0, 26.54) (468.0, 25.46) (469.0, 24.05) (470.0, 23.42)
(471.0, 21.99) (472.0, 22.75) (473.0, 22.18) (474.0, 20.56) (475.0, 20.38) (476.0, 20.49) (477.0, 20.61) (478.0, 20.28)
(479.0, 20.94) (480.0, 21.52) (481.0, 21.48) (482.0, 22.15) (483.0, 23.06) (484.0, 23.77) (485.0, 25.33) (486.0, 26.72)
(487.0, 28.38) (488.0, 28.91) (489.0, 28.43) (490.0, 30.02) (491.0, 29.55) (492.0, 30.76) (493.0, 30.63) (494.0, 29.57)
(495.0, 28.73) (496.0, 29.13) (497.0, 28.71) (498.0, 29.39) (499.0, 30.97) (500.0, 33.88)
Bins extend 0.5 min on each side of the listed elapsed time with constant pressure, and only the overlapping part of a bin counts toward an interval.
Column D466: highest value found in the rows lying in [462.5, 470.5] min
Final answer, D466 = 29.05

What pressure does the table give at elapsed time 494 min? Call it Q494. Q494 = 29.57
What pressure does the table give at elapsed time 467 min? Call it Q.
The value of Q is 26.54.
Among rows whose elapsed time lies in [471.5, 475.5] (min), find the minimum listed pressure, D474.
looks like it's 20.38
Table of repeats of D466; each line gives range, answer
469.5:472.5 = 23.42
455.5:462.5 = 32.43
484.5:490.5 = 30.02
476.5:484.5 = 23.77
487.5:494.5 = 30.76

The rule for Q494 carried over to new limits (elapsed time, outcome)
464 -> 28.51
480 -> 21.52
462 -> 29.45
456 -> 32.43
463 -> 29.05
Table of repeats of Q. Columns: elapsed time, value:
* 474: 20.56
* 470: 23.42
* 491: 29.55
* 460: 31.13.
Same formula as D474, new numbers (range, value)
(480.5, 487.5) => 21.48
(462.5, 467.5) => 26.54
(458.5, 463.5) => 29.05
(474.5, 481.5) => 20.28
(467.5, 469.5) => 24.05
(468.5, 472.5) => 21.99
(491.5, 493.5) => 30.63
